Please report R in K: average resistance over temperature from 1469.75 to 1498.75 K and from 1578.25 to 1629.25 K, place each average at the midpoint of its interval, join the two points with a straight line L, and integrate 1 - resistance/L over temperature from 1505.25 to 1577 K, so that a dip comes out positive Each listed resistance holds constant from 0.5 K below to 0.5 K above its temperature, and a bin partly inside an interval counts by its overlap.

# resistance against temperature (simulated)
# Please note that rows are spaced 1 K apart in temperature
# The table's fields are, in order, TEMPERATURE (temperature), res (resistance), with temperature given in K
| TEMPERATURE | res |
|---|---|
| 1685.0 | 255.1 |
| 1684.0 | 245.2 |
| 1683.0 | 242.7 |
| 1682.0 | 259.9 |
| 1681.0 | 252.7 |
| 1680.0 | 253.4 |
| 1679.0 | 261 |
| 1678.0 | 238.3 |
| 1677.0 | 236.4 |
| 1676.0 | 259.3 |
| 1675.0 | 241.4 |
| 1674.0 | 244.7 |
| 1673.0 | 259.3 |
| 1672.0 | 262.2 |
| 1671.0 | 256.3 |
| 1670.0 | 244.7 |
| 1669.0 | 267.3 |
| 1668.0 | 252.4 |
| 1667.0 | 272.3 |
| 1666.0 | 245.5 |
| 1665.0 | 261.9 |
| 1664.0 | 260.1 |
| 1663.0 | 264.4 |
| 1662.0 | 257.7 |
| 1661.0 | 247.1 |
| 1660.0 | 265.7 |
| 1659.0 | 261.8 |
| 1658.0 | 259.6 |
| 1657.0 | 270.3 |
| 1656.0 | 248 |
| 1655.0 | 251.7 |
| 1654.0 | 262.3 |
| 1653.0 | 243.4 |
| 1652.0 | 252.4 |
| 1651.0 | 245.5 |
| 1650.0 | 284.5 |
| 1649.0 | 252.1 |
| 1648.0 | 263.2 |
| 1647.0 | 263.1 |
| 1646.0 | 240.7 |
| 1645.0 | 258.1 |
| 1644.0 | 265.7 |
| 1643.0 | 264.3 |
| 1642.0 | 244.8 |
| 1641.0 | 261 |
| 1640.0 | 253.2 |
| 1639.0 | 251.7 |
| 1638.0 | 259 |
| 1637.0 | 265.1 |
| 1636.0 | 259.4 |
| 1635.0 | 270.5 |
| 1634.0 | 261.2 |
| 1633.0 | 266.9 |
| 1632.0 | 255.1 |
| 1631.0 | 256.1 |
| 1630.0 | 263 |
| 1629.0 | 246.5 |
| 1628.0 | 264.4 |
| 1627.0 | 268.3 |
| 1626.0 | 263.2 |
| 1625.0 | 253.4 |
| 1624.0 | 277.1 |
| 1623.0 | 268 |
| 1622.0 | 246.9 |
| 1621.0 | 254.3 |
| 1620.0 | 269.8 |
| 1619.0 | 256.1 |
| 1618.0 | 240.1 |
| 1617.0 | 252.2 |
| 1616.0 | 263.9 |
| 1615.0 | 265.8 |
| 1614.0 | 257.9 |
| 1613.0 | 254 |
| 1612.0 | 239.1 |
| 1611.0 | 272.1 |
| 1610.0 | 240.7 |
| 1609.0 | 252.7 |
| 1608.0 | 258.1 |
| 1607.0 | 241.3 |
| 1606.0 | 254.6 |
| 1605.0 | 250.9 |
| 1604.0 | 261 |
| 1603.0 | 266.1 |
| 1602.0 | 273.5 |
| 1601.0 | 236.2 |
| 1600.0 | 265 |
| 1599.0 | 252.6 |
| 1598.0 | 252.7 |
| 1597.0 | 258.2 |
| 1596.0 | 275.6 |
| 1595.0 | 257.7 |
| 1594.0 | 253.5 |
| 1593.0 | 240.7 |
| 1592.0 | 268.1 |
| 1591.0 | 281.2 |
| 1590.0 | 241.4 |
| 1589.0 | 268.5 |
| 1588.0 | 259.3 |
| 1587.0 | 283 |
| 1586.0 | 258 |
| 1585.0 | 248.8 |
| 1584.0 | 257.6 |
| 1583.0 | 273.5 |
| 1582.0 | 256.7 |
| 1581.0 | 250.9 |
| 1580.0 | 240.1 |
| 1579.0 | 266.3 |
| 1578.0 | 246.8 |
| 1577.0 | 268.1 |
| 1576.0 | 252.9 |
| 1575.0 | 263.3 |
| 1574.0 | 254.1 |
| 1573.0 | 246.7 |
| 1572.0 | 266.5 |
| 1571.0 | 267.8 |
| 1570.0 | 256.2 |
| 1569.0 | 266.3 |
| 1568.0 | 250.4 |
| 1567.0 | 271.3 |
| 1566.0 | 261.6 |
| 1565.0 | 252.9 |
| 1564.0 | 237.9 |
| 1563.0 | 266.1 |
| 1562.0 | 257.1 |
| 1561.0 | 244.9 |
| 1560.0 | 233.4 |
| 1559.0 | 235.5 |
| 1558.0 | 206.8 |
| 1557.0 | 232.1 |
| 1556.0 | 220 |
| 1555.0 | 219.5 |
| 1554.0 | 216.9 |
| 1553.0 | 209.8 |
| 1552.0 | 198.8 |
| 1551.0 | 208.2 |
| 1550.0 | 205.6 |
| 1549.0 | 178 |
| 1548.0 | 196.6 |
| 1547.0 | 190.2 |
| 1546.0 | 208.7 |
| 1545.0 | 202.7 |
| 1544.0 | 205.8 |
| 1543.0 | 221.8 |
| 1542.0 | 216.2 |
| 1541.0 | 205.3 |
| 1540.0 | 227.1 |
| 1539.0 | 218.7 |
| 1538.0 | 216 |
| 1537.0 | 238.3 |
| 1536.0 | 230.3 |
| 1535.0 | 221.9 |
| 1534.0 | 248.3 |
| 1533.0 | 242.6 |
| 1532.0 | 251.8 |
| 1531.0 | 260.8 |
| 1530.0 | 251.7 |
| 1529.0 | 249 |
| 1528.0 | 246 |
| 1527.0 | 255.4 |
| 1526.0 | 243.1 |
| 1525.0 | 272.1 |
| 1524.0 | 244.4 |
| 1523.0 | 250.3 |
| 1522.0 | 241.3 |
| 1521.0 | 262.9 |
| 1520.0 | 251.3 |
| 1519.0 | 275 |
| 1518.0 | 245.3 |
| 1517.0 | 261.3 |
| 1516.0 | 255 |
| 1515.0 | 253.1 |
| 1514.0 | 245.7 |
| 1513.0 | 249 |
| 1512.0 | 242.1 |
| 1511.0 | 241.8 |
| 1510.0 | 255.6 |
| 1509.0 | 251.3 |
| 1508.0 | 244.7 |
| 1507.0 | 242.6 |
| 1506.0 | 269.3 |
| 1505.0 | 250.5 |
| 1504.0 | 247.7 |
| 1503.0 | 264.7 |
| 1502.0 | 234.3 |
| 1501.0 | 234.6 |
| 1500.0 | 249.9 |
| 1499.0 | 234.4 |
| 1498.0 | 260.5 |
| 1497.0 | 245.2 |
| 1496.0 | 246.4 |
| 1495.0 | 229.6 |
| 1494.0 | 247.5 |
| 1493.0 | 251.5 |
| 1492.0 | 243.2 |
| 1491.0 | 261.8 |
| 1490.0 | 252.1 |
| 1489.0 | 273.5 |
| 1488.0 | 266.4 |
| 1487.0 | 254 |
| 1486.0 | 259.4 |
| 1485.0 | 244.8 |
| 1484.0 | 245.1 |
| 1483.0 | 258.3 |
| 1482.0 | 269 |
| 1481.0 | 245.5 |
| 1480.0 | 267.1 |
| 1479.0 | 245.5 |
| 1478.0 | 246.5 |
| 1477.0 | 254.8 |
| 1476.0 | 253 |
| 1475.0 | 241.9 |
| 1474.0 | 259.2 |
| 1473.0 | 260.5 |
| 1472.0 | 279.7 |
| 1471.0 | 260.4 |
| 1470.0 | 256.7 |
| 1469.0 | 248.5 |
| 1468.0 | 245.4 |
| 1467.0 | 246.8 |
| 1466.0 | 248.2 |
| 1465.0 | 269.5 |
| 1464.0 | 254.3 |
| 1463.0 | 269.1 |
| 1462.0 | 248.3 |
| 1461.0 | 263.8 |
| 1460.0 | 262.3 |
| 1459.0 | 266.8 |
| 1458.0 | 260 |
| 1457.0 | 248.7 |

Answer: 4.6 K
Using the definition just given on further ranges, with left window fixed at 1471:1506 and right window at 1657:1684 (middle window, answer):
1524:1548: 2.11 K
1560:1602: -0.66 K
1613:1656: -0.66 K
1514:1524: -0.04 K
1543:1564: 2.99 K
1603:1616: -0.03 K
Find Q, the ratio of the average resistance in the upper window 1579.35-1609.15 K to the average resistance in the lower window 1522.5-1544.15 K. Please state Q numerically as 1.09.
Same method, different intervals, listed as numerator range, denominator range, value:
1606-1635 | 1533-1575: 1.12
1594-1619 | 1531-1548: 1.15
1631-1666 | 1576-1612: 1.00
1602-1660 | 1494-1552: 1.08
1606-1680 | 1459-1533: 1.02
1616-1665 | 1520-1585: 1.08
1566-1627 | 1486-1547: 1.06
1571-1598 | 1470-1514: 1.03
